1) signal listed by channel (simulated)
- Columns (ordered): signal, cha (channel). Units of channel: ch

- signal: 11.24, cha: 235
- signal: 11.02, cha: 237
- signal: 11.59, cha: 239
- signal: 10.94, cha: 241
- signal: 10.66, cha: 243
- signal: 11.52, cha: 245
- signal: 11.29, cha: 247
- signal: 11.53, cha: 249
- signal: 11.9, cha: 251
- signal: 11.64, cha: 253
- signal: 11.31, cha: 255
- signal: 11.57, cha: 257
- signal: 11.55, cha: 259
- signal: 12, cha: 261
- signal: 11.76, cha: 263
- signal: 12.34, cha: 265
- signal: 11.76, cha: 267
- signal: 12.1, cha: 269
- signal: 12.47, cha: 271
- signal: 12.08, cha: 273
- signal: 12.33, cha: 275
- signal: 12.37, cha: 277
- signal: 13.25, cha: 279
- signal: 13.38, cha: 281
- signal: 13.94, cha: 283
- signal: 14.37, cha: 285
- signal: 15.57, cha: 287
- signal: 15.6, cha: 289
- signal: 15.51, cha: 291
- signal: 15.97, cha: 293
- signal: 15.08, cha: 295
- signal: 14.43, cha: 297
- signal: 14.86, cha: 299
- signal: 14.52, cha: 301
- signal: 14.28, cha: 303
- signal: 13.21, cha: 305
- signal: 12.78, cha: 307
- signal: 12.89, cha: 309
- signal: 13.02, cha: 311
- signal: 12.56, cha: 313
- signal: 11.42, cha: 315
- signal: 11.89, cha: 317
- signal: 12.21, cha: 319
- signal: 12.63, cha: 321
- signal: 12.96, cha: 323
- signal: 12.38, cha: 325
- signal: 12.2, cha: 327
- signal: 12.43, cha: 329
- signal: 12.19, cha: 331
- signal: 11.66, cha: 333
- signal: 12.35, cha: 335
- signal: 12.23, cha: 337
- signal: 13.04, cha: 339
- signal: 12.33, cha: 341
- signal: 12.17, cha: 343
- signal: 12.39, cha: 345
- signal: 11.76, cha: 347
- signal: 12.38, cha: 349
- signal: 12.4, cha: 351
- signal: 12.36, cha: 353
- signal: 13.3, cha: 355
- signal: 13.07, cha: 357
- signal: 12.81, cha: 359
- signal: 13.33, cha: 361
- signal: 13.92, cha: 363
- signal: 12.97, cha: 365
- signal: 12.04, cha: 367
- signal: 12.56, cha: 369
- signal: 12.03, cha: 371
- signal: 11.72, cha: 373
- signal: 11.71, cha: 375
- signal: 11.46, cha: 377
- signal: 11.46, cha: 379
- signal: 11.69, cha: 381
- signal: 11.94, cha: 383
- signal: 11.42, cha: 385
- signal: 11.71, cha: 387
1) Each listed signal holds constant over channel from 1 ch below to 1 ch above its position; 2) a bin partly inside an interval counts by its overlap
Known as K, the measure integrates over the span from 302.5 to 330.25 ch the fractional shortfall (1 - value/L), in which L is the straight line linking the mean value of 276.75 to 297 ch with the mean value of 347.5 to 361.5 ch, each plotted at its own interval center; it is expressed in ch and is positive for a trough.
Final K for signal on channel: 2.39 ch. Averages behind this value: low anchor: 14.6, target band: 12.6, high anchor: 12.8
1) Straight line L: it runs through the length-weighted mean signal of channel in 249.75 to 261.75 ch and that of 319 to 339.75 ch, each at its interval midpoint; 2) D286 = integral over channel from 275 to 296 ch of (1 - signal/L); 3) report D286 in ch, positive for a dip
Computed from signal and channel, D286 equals -4.3 ch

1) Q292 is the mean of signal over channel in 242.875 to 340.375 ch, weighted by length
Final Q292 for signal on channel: 12.8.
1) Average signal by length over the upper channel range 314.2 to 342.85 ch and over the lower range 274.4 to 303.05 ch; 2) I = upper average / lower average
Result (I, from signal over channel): 0.9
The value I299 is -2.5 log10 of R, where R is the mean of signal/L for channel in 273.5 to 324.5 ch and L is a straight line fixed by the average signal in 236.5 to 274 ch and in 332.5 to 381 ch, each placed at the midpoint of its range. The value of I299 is -0.141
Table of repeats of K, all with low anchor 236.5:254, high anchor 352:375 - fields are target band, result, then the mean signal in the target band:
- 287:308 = -4.80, 14.7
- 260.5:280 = -1.03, 12.3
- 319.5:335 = -0.08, 12.3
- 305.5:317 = -0.39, 12.5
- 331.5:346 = 0.12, 12.3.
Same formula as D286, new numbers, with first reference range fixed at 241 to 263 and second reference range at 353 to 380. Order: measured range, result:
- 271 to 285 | -1.5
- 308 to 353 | -0.6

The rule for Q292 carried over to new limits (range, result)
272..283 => 12.8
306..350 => 12.4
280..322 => 13.8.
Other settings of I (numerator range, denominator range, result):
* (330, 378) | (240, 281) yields 1.05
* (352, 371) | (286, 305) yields 0.86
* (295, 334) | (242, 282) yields 1.08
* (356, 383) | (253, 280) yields 1.02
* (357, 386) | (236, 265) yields 1.07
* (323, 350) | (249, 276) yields 1.03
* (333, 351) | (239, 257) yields 1.08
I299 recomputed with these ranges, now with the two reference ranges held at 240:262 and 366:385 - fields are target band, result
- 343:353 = -0.045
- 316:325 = -0.069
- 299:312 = -0.168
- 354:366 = -0.127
